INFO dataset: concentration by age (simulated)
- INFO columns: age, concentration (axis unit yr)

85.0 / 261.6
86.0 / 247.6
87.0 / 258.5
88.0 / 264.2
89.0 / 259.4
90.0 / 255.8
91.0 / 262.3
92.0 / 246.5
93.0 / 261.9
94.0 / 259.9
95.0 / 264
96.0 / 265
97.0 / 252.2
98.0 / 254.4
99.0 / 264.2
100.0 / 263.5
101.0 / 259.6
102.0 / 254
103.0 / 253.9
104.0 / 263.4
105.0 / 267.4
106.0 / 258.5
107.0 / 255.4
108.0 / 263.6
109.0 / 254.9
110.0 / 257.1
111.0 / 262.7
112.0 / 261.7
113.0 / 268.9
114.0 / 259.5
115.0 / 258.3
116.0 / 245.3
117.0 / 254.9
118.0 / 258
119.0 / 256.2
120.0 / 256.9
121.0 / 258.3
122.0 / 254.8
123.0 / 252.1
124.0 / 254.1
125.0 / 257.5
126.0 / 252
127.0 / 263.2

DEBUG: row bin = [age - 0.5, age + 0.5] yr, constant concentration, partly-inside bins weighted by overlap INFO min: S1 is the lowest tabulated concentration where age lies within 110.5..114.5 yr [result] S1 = 259.5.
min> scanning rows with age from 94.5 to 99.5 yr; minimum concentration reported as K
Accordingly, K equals 252.2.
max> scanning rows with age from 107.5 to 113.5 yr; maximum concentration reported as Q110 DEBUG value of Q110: 268.9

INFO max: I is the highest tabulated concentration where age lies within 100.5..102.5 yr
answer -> 259.6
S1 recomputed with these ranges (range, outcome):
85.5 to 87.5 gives 247.6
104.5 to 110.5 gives 254.9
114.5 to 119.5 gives 245.3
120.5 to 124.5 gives 252.1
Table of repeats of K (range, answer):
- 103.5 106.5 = 258.5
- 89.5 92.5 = 246.5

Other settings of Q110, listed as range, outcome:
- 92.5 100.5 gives 265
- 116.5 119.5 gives 258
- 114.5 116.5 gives 258.3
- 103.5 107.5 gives 267.4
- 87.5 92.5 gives 264.2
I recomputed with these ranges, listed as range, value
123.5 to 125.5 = 257.5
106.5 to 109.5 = 263.6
